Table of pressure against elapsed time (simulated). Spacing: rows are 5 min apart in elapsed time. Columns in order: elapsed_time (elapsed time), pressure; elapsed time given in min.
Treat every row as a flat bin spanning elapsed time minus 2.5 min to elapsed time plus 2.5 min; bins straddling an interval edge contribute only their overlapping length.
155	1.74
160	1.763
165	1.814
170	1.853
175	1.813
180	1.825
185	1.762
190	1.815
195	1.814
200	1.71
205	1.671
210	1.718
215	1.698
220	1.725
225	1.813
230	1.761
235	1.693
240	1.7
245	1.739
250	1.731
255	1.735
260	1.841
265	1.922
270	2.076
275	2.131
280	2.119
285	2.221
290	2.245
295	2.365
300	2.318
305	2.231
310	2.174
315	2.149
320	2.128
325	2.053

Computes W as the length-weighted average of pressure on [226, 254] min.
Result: 1.73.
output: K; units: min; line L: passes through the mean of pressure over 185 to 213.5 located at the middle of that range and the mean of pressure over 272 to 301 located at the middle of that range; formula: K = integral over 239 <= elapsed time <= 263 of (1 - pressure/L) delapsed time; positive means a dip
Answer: 3.24 min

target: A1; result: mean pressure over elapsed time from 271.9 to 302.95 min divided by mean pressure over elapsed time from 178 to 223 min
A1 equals 1.28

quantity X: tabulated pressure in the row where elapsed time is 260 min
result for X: 1.841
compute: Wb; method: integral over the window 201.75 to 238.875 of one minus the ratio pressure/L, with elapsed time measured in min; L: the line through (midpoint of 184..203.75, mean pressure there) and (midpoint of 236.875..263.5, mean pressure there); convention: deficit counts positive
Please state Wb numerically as 0.8 min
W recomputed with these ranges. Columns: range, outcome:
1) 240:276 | 1.86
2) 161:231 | 1.77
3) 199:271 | 1.76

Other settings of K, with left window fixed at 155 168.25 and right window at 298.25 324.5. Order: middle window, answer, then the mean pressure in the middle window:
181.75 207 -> 1.5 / 1.76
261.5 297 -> -0.7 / 2.14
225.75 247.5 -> 2.8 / 1.73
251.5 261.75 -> 1.3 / 1.78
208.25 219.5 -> 1.2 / 1.71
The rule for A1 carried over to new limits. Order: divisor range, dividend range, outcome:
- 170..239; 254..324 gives 1.21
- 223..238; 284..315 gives 1.29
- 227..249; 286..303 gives 1.33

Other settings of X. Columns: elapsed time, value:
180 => 1.825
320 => 2.128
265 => 1.922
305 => 2.231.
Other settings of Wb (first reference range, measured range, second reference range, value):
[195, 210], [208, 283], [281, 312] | 5.0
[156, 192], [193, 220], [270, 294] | 2.8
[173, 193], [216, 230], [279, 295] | 1.5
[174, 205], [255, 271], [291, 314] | 1.5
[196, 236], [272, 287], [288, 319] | -0.4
